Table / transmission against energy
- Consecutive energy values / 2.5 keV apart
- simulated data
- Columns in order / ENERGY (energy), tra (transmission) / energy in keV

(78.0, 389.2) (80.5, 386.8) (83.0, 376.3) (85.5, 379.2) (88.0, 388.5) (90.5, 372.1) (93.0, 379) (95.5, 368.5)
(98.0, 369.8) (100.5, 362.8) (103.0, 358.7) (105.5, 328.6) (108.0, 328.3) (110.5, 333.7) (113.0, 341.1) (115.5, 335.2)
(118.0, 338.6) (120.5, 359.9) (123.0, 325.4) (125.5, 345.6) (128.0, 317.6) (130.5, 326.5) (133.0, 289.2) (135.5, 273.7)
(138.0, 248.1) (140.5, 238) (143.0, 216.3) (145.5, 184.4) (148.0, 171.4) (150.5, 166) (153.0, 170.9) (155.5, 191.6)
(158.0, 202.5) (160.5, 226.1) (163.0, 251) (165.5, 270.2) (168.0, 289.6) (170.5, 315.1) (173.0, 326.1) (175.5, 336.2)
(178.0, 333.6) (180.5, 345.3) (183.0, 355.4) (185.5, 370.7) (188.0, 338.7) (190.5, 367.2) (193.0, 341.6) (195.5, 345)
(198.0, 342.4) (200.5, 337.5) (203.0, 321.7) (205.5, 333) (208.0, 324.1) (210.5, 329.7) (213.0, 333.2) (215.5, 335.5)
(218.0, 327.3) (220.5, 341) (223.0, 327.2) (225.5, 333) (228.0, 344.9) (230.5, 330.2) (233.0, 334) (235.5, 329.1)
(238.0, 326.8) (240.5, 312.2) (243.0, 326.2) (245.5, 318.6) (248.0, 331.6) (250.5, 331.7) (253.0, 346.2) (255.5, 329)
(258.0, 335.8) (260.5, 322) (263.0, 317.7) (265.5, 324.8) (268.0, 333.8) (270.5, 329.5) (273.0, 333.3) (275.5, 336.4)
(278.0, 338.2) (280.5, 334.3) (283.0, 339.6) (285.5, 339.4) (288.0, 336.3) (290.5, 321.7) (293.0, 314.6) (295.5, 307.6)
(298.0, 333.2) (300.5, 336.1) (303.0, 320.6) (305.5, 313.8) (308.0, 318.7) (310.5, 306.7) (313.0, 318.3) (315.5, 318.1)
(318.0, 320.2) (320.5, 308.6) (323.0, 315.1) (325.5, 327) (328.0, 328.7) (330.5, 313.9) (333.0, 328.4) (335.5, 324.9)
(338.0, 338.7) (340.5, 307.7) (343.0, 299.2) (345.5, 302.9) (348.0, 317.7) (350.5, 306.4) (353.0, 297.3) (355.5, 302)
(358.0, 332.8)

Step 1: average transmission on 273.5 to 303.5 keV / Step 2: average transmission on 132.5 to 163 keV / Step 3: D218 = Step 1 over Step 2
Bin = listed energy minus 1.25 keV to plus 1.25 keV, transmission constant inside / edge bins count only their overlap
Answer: 1.54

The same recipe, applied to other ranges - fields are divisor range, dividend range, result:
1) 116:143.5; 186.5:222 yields 1.12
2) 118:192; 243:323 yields 1.16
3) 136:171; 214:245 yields 1.48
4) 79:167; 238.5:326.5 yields 1.08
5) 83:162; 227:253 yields 1.10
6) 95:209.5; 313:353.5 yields 1.04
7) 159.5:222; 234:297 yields 1.01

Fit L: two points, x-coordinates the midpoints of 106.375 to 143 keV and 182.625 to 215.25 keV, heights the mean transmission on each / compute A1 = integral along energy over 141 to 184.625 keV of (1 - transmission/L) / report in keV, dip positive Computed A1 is 9.45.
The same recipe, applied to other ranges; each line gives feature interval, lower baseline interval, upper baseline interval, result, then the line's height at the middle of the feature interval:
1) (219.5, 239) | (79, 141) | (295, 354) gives -0.34 keV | 327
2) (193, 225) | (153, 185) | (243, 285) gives -3.10 keV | 304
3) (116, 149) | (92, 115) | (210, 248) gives 6.20 keV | 346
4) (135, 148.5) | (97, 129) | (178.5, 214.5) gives 4.74 keV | 342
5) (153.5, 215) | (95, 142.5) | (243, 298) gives 2.63 keV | 326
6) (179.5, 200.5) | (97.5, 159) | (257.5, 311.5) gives -3.41 keV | 301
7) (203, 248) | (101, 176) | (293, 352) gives -4.76 keV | 298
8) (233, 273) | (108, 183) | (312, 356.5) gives -3.70 keV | 300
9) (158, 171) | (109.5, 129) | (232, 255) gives 2.83 keV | 334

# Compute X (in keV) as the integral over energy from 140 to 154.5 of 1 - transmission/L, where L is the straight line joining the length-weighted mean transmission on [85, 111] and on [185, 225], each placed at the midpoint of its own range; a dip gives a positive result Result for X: 6.7 keV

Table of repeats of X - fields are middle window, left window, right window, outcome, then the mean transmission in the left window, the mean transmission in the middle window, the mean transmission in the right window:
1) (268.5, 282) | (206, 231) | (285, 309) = -0.3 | 333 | 334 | 324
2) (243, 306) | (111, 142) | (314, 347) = -2.6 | 311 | 329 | 318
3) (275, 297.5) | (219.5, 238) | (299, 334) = -0.4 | 334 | 330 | 320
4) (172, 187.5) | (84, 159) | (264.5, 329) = -1.8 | 301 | 345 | 325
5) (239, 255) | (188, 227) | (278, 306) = 0.2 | 336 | 328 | 328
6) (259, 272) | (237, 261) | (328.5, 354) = 0.0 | 328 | 326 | 314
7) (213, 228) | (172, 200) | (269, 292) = 0.3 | 346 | 334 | 334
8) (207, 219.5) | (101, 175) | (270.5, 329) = -1.2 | 280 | 330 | 325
